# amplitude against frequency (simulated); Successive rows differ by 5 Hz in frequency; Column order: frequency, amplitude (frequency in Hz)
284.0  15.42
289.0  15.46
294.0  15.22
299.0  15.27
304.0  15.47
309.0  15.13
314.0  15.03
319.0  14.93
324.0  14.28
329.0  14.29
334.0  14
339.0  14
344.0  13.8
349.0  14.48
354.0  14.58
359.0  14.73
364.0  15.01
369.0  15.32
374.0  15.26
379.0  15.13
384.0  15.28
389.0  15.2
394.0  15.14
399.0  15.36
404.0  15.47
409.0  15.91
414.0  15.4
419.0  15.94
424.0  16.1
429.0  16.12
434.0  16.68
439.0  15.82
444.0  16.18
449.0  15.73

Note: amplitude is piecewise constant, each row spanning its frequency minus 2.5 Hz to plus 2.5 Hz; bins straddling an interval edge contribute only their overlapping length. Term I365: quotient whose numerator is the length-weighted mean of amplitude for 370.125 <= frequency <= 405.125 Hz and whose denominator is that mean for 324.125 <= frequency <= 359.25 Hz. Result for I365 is 1.07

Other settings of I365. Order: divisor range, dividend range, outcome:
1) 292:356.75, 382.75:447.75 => 1.08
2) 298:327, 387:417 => 1.03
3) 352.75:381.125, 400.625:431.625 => 1.05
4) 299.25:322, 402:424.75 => 1.04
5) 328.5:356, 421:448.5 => 1.14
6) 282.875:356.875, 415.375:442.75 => 1.09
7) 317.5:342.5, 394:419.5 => 1.09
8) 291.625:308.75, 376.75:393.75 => 0.99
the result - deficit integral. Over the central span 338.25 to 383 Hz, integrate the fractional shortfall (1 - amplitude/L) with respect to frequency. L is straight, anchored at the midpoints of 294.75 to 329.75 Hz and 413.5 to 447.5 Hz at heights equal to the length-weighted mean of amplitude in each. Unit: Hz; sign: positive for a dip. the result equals 1.9 Hz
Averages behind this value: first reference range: 15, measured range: 14.7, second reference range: 16.1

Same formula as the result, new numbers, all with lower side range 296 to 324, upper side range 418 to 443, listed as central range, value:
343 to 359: 1.08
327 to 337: 0.75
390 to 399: 0.35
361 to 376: 0.41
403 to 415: 0.24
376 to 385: 0.29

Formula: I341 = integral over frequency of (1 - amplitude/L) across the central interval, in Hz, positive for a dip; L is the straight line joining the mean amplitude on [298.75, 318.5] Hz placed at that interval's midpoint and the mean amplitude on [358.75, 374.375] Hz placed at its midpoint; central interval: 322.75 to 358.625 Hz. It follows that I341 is 2.2 Hz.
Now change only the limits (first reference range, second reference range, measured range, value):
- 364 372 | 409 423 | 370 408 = 0.4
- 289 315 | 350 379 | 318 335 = 0.9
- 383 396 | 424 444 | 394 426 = 0.0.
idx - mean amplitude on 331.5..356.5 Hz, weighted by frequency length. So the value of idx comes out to 14.2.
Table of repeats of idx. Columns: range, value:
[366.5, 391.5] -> 15.2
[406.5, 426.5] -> 15.8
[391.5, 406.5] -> 15.3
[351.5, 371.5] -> 14.9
